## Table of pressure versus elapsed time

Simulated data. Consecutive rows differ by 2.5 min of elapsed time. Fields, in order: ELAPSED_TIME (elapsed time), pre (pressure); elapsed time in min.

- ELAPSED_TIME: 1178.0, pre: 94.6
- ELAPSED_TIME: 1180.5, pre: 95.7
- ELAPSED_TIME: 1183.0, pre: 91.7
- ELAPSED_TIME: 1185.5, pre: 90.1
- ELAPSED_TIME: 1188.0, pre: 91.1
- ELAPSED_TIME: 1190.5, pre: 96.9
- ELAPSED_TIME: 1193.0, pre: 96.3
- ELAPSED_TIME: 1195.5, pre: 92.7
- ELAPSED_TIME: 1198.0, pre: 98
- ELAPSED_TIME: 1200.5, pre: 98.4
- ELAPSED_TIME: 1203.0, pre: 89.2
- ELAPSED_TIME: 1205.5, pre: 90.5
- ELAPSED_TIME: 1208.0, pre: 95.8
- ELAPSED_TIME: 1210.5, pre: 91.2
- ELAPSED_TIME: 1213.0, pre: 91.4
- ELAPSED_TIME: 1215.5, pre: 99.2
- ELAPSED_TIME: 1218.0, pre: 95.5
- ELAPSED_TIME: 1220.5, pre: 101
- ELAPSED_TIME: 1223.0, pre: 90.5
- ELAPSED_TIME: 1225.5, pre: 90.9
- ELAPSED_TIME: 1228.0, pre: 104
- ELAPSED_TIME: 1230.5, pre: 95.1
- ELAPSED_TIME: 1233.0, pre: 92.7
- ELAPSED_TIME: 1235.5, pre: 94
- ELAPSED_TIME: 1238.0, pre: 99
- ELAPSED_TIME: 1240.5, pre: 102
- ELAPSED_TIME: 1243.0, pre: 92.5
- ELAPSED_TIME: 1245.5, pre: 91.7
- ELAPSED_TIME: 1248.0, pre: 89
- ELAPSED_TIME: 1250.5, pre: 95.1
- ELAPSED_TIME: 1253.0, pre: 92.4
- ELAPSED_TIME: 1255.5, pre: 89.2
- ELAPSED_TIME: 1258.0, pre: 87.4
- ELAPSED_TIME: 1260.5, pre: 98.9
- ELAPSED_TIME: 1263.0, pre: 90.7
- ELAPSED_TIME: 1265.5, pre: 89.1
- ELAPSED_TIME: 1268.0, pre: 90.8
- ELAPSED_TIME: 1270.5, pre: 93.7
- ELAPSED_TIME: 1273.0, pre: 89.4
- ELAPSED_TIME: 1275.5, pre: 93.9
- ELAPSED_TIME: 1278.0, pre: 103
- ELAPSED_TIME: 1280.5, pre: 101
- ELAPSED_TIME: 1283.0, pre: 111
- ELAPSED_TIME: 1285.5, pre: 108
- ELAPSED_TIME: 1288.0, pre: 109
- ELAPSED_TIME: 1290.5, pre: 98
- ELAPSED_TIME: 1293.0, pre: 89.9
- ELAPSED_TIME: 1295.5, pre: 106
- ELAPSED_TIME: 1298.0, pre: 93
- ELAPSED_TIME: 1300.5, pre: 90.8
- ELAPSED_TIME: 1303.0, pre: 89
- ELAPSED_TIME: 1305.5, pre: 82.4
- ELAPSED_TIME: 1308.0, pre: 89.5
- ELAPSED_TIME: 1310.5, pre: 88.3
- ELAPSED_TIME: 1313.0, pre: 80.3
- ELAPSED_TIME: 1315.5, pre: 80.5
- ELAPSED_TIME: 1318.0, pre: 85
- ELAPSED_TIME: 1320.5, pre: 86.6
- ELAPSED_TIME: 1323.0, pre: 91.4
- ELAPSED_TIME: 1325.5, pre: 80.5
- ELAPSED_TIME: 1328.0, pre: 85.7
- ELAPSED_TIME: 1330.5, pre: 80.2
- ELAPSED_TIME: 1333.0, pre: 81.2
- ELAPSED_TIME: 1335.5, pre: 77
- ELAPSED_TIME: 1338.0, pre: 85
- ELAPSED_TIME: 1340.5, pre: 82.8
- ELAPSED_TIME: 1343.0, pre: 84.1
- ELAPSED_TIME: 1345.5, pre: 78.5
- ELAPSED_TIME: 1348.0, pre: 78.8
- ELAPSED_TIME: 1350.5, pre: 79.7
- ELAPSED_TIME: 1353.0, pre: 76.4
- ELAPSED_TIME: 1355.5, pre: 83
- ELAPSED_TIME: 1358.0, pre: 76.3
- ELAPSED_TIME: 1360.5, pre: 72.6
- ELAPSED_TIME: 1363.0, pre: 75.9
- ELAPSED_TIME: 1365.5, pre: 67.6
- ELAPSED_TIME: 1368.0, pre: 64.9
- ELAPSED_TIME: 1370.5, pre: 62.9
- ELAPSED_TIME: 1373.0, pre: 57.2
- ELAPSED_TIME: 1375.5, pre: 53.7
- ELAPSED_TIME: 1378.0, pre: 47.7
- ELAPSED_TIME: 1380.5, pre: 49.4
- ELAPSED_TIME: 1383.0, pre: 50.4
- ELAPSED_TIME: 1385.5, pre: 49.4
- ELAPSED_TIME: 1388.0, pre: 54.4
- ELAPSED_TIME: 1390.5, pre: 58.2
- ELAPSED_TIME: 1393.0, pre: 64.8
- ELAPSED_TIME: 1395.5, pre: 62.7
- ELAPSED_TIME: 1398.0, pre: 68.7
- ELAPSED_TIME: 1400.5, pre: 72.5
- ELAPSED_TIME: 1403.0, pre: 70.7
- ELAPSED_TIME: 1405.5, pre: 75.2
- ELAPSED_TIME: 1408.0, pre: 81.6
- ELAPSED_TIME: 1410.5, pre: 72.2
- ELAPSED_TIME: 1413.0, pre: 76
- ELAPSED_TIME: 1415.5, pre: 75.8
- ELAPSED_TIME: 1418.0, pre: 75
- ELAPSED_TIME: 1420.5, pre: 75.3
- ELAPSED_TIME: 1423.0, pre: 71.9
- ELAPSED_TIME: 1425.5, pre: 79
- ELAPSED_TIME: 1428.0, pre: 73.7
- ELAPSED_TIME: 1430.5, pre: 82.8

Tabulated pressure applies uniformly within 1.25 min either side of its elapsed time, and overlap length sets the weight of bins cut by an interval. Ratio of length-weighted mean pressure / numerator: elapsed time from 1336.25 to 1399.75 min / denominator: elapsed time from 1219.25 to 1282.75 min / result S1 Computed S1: 0.71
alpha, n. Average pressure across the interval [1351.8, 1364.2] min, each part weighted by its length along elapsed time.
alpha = 76.8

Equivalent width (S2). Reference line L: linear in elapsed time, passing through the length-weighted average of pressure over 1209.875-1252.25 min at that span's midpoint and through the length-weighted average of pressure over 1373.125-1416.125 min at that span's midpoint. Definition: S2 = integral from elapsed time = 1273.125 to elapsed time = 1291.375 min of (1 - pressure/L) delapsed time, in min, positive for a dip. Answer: -3.8 min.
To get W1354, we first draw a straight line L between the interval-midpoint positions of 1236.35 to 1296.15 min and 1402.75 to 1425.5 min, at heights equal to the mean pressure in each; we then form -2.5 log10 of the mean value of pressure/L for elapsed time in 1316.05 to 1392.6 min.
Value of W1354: 0.17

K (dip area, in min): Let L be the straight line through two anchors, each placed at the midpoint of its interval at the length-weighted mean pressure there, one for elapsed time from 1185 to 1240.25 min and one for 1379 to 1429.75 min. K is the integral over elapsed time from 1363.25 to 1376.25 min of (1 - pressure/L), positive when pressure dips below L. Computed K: 1.81 min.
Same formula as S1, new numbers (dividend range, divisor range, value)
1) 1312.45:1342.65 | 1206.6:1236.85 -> 0.87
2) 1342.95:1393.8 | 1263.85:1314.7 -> 0.69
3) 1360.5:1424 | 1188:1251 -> 0.69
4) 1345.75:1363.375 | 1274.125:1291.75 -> 0.75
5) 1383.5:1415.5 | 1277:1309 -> 0.69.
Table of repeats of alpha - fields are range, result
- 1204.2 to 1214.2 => 92.2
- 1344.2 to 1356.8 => 79.3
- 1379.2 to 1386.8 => 49.8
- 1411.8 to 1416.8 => 75.9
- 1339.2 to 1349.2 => 81.1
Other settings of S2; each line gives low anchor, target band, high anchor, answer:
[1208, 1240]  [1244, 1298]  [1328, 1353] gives -3.92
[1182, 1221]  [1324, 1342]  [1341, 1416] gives -1.71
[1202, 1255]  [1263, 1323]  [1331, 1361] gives -4.78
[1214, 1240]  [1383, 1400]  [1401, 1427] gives 3.96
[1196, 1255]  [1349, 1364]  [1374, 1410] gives -1.91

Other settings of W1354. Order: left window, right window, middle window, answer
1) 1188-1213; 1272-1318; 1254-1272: 0.03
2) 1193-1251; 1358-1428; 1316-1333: -0.09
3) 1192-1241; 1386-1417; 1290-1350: -0.07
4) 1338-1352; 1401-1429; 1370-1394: 0.39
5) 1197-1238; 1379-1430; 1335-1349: -0.06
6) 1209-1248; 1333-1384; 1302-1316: -0.07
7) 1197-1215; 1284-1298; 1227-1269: 0.04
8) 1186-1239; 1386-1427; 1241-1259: -0.02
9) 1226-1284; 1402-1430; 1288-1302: -0.08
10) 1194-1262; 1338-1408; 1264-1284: -0.12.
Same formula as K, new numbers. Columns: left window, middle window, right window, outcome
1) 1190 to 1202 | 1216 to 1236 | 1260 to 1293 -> 0.25 min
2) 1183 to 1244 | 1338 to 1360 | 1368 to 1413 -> -3.15 min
